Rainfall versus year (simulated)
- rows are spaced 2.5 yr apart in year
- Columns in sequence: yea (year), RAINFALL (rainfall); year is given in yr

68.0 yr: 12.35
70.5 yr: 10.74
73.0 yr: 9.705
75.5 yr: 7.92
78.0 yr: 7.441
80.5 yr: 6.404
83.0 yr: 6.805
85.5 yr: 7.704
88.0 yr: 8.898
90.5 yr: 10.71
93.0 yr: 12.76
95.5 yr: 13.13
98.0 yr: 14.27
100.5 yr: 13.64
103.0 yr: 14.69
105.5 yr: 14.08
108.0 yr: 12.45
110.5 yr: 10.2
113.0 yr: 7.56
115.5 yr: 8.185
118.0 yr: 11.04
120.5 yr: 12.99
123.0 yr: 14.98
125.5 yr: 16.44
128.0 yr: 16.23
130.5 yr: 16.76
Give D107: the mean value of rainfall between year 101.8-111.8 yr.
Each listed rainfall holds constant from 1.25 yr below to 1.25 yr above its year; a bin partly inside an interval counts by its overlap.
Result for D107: 12.8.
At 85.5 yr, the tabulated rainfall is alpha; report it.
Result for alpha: 7.704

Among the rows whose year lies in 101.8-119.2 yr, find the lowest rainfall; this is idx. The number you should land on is 7.56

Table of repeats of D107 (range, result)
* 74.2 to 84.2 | 7.16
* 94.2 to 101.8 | 13.7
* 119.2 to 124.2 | 13.9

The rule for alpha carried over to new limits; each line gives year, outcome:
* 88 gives 8.898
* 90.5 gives 10.71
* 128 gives 16.23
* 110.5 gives 10.2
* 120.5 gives 12.99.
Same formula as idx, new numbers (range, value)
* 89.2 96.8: 10.71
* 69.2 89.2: 6.404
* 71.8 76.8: 7.92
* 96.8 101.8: 13.64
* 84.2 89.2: 7.704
